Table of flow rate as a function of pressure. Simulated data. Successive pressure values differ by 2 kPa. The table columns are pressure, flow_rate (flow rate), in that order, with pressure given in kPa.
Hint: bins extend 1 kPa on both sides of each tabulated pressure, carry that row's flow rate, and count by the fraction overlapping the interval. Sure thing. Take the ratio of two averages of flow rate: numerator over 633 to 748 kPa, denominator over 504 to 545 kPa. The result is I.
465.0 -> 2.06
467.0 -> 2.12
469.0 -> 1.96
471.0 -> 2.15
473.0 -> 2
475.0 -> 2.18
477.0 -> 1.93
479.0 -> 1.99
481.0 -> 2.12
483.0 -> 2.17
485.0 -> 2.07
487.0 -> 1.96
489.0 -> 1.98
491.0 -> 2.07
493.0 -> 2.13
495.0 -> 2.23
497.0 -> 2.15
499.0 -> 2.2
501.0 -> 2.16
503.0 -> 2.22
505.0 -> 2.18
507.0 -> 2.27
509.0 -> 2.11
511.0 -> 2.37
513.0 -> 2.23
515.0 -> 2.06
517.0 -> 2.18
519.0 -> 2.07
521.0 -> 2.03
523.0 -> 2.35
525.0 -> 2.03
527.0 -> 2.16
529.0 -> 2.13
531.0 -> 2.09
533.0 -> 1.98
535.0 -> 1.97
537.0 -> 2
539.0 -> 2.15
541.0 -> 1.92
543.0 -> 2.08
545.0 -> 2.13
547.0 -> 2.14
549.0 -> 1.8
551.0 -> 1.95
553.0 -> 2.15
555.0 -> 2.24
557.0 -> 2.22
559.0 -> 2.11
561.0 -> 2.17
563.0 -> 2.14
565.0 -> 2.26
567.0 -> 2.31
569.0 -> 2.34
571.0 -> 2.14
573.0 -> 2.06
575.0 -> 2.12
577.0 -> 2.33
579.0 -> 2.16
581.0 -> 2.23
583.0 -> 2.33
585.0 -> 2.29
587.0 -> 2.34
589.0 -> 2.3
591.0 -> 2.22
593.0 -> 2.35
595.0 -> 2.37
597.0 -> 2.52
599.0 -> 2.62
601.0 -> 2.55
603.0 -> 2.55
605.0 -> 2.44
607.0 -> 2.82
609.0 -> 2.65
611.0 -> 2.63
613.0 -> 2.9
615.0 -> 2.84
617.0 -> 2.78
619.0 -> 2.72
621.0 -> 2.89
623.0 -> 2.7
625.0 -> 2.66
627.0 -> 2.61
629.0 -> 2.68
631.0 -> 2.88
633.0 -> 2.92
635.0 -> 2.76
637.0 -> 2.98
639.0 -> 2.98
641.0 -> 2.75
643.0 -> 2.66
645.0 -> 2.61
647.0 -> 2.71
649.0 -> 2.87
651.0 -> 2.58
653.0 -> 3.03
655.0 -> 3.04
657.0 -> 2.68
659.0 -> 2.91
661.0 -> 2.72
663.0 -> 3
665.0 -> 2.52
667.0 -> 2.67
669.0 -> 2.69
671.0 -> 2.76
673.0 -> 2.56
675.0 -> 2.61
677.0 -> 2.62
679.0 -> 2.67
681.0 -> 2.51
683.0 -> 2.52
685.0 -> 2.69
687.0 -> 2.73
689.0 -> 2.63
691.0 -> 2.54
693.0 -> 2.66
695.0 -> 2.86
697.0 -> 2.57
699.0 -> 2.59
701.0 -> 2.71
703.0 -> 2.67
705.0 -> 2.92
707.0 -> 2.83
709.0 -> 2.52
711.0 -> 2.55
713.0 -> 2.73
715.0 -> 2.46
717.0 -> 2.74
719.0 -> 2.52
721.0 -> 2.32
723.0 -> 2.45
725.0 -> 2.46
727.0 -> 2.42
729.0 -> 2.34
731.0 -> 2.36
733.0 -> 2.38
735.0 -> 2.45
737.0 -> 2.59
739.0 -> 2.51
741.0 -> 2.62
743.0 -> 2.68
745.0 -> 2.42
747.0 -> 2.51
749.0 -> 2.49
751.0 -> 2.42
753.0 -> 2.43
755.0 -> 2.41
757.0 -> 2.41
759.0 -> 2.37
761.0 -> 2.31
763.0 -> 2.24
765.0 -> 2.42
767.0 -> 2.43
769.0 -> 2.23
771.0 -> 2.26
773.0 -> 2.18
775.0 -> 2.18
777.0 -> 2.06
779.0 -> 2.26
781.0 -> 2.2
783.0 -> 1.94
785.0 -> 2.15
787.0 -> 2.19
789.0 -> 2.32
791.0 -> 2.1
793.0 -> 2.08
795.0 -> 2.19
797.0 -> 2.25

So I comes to 1.25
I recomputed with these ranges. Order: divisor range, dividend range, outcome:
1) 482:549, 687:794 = 1.15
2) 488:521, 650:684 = 1.26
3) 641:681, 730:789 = 0.86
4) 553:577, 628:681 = 1.26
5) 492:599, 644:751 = 1.21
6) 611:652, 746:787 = 0.83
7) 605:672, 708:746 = 0.90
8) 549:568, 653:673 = 1.29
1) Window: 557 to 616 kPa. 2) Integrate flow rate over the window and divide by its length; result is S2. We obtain 2.38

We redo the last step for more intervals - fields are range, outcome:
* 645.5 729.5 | 2.66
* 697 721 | 2.64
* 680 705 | 2.65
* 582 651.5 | 2.64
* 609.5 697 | 2.74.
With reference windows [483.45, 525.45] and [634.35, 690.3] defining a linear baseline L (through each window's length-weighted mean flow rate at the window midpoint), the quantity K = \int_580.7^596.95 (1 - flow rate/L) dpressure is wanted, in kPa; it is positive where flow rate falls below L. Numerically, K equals 0.9 kPa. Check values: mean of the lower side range 2.15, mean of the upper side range 2.73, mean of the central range 2.32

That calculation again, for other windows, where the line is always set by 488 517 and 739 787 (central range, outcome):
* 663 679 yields -2.7 kPa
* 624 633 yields -1.9 kPa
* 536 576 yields 1.5 kPa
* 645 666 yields -4.9 kPa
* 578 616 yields -4.3 kPa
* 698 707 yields -1.7 kPa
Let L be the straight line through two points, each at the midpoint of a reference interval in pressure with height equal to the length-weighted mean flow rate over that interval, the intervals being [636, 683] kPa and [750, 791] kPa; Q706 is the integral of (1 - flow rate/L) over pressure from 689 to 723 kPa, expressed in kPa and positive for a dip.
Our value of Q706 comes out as -1.2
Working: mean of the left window 2.74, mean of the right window 2.27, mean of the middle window 2.63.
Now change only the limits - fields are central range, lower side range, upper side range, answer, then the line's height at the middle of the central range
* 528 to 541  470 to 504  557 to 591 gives 0.8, 2.17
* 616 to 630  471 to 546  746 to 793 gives -3.4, 2.18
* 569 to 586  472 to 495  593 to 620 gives 1.9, 2.5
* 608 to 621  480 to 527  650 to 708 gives -1.4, 2.5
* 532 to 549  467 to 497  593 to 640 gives 2.3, 2.35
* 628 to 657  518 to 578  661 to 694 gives -3.5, 2.51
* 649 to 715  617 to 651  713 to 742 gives -1.9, 2.62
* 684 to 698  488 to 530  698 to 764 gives -1.3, 2.45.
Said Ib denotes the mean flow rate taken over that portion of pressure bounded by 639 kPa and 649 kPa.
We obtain 2.73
